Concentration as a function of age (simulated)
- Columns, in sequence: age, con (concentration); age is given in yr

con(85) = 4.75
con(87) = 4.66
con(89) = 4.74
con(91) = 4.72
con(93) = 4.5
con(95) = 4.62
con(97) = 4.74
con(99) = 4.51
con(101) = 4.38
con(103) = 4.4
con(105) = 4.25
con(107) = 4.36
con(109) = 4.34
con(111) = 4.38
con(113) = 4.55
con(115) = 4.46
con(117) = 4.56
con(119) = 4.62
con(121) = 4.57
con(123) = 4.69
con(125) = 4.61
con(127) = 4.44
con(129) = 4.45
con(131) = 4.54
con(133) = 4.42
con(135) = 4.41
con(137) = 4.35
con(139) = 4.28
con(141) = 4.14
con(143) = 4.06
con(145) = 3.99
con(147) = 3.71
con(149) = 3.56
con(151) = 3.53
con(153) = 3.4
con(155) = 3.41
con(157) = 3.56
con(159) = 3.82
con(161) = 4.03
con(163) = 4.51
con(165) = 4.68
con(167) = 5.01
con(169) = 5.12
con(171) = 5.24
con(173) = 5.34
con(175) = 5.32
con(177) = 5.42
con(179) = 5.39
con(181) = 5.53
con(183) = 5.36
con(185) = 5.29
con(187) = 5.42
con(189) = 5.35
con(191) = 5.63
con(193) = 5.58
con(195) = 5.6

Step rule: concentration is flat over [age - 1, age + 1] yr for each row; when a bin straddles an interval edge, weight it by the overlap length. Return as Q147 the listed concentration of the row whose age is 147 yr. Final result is 3.71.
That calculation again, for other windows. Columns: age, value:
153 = 3.4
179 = 5.39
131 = 4.54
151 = 3.53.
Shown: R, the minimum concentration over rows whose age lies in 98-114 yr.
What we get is 4.25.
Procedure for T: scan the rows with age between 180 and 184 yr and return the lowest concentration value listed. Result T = 5.36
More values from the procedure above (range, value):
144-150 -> 3.56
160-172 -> 4.03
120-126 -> 4.57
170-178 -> 5.24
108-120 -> 4.34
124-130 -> 4.44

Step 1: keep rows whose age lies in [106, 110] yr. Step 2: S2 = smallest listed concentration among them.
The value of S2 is 4.34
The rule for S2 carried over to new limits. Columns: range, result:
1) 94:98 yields 4.62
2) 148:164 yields 3.4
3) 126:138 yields 4.35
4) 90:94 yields 4.5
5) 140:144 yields 4.06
